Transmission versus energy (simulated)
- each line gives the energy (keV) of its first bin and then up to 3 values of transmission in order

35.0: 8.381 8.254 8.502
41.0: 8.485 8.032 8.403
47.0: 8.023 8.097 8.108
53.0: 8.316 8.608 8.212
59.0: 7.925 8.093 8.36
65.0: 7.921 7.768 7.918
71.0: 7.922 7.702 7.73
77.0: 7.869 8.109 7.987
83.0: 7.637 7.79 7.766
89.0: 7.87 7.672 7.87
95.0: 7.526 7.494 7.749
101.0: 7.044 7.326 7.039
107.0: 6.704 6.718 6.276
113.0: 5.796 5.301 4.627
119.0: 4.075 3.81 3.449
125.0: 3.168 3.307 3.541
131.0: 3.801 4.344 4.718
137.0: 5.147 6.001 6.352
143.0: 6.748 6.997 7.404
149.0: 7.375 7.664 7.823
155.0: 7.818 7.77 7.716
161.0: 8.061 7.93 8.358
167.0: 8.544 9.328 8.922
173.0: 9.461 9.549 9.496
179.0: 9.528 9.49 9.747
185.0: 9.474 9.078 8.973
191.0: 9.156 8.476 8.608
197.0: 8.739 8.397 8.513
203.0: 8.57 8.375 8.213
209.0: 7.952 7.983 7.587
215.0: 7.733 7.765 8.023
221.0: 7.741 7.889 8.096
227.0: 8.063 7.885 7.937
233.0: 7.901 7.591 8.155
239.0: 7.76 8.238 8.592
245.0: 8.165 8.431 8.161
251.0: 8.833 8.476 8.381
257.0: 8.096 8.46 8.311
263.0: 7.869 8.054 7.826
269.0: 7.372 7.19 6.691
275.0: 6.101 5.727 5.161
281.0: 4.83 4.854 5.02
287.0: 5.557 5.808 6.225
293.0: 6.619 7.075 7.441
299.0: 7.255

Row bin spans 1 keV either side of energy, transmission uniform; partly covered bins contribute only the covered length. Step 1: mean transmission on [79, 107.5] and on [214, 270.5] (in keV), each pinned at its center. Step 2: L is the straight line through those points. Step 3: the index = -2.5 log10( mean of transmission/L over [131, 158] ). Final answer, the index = 0.186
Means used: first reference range 7.57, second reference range 8.06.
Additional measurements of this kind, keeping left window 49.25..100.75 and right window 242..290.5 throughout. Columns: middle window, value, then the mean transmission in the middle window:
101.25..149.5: 0.382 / 5.42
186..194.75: -0.192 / 8.89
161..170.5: -0.130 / 8.51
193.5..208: -0.147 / 8.49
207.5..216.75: -0.066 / 7.83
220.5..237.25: -0.087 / 7.91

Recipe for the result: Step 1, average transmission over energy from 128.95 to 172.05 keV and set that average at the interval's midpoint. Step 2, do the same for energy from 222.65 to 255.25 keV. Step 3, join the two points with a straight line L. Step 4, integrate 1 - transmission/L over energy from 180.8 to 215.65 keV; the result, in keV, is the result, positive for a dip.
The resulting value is -4.5 keV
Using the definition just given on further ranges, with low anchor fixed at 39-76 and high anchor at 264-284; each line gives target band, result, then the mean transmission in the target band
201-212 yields -2.11 keV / 8.25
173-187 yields -4.67 keV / 9.51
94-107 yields 0.75 keV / 7.31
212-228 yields -2.47 keV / 7.86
